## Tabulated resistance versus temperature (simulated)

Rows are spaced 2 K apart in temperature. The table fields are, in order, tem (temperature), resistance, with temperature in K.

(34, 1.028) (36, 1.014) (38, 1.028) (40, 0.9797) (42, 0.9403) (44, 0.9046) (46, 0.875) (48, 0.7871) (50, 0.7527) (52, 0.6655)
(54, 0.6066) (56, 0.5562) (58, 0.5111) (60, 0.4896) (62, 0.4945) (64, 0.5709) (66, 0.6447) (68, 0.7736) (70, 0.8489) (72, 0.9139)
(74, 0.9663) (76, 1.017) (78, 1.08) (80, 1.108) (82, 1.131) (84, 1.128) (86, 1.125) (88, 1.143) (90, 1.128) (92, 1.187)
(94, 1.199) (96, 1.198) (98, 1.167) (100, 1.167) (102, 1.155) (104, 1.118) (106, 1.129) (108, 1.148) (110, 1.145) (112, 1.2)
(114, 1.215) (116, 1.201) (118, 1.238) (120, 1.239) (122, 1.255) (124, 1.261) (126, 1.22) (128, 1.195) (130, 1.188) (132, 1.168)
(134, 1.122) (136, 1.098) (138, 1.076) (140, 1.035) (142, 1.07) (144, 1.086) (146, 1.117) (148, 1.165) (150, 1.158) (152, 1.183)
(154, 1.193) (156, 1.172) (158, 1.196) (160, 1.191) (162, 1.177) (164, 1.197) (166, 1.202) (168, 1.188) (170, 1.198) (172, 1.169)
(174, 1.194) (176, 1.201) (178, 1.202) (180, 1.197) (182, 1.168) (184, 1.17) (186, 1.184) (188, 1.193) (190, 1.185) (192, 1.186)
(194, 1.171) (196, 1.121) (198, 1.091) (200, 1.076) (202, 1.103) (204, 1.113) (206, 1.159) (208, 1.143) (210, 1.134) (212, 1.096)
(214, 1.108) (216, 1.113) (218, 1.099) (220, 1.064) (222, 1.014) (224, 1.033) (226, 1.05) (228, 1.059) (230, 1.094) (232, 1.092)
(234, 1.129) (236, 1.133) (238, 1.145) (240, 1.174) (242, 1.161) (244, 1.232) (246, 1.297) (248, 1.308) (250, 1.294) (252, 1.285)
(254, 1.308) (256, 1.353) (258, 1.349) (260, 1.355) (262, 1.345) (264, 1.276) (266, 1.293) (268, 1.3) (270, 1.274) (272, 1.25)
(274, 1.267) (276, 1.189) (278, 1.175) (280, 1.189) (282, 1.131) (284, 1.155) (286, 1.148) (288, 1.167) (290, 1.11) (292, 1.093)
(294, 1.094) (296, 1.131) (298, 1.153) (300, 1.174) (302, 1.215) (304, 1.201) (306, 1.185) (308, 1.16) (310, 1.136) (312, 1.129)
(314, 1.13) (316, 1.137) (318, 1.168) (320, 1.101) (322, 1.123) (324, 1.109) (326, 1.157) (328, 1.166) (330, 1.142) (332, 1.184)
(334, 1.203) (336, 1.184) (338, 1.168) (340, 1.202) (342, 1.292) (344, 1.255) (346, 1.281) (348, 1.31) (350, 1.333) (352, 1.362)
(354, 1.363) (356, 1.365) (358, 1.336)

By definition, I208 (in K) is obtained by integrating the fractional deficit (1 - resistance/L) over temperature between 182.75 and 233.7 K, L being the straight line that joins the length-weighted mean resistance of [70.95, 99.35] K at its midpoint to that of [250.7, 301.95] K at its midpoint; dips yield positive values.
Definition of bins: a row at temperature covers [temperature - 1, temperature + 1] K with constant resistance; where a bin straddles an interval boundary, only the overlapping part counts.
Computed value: 2.9 K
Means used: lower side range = 1.11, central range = 1.11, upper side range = 1.22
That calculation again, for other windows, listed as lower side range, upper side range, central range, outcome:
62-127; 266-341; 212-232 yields 1.12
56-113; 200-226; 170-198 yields -2.78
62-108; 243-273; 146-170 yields -0.76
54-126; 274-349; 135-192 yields -4.93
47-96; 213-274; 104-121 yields -4.15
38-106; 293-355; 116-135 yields -4.43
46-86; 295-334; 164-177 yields -3.32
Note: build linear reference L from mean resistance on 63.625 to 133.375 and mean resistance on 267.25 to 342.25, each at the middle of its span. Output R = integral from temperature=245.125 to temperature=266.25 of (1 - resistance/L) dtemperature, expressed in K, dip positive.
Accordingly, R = -3.0 K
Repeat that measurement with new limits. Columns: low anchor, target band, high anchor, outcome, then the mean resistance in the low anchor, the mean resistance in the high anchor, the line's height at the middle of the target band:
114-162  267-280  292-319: -0.9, 1.17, 1.15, 1.16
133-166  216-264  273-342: -1.6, 1.14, 1.16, 1.15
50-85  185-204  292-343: -3.2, 0.793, 1.16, 0.98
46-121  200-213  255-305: 0.1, 0.976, 1.22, 1.13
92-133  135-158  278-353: 1.2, 1.19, 1.18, 1.19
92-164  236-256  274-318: -1.5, 1.17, 1.16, 1.16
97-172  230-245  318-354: 0.5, 1.17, 1.21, 1.19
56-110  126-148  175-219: -1.4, 0.977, 1.15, 1.06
